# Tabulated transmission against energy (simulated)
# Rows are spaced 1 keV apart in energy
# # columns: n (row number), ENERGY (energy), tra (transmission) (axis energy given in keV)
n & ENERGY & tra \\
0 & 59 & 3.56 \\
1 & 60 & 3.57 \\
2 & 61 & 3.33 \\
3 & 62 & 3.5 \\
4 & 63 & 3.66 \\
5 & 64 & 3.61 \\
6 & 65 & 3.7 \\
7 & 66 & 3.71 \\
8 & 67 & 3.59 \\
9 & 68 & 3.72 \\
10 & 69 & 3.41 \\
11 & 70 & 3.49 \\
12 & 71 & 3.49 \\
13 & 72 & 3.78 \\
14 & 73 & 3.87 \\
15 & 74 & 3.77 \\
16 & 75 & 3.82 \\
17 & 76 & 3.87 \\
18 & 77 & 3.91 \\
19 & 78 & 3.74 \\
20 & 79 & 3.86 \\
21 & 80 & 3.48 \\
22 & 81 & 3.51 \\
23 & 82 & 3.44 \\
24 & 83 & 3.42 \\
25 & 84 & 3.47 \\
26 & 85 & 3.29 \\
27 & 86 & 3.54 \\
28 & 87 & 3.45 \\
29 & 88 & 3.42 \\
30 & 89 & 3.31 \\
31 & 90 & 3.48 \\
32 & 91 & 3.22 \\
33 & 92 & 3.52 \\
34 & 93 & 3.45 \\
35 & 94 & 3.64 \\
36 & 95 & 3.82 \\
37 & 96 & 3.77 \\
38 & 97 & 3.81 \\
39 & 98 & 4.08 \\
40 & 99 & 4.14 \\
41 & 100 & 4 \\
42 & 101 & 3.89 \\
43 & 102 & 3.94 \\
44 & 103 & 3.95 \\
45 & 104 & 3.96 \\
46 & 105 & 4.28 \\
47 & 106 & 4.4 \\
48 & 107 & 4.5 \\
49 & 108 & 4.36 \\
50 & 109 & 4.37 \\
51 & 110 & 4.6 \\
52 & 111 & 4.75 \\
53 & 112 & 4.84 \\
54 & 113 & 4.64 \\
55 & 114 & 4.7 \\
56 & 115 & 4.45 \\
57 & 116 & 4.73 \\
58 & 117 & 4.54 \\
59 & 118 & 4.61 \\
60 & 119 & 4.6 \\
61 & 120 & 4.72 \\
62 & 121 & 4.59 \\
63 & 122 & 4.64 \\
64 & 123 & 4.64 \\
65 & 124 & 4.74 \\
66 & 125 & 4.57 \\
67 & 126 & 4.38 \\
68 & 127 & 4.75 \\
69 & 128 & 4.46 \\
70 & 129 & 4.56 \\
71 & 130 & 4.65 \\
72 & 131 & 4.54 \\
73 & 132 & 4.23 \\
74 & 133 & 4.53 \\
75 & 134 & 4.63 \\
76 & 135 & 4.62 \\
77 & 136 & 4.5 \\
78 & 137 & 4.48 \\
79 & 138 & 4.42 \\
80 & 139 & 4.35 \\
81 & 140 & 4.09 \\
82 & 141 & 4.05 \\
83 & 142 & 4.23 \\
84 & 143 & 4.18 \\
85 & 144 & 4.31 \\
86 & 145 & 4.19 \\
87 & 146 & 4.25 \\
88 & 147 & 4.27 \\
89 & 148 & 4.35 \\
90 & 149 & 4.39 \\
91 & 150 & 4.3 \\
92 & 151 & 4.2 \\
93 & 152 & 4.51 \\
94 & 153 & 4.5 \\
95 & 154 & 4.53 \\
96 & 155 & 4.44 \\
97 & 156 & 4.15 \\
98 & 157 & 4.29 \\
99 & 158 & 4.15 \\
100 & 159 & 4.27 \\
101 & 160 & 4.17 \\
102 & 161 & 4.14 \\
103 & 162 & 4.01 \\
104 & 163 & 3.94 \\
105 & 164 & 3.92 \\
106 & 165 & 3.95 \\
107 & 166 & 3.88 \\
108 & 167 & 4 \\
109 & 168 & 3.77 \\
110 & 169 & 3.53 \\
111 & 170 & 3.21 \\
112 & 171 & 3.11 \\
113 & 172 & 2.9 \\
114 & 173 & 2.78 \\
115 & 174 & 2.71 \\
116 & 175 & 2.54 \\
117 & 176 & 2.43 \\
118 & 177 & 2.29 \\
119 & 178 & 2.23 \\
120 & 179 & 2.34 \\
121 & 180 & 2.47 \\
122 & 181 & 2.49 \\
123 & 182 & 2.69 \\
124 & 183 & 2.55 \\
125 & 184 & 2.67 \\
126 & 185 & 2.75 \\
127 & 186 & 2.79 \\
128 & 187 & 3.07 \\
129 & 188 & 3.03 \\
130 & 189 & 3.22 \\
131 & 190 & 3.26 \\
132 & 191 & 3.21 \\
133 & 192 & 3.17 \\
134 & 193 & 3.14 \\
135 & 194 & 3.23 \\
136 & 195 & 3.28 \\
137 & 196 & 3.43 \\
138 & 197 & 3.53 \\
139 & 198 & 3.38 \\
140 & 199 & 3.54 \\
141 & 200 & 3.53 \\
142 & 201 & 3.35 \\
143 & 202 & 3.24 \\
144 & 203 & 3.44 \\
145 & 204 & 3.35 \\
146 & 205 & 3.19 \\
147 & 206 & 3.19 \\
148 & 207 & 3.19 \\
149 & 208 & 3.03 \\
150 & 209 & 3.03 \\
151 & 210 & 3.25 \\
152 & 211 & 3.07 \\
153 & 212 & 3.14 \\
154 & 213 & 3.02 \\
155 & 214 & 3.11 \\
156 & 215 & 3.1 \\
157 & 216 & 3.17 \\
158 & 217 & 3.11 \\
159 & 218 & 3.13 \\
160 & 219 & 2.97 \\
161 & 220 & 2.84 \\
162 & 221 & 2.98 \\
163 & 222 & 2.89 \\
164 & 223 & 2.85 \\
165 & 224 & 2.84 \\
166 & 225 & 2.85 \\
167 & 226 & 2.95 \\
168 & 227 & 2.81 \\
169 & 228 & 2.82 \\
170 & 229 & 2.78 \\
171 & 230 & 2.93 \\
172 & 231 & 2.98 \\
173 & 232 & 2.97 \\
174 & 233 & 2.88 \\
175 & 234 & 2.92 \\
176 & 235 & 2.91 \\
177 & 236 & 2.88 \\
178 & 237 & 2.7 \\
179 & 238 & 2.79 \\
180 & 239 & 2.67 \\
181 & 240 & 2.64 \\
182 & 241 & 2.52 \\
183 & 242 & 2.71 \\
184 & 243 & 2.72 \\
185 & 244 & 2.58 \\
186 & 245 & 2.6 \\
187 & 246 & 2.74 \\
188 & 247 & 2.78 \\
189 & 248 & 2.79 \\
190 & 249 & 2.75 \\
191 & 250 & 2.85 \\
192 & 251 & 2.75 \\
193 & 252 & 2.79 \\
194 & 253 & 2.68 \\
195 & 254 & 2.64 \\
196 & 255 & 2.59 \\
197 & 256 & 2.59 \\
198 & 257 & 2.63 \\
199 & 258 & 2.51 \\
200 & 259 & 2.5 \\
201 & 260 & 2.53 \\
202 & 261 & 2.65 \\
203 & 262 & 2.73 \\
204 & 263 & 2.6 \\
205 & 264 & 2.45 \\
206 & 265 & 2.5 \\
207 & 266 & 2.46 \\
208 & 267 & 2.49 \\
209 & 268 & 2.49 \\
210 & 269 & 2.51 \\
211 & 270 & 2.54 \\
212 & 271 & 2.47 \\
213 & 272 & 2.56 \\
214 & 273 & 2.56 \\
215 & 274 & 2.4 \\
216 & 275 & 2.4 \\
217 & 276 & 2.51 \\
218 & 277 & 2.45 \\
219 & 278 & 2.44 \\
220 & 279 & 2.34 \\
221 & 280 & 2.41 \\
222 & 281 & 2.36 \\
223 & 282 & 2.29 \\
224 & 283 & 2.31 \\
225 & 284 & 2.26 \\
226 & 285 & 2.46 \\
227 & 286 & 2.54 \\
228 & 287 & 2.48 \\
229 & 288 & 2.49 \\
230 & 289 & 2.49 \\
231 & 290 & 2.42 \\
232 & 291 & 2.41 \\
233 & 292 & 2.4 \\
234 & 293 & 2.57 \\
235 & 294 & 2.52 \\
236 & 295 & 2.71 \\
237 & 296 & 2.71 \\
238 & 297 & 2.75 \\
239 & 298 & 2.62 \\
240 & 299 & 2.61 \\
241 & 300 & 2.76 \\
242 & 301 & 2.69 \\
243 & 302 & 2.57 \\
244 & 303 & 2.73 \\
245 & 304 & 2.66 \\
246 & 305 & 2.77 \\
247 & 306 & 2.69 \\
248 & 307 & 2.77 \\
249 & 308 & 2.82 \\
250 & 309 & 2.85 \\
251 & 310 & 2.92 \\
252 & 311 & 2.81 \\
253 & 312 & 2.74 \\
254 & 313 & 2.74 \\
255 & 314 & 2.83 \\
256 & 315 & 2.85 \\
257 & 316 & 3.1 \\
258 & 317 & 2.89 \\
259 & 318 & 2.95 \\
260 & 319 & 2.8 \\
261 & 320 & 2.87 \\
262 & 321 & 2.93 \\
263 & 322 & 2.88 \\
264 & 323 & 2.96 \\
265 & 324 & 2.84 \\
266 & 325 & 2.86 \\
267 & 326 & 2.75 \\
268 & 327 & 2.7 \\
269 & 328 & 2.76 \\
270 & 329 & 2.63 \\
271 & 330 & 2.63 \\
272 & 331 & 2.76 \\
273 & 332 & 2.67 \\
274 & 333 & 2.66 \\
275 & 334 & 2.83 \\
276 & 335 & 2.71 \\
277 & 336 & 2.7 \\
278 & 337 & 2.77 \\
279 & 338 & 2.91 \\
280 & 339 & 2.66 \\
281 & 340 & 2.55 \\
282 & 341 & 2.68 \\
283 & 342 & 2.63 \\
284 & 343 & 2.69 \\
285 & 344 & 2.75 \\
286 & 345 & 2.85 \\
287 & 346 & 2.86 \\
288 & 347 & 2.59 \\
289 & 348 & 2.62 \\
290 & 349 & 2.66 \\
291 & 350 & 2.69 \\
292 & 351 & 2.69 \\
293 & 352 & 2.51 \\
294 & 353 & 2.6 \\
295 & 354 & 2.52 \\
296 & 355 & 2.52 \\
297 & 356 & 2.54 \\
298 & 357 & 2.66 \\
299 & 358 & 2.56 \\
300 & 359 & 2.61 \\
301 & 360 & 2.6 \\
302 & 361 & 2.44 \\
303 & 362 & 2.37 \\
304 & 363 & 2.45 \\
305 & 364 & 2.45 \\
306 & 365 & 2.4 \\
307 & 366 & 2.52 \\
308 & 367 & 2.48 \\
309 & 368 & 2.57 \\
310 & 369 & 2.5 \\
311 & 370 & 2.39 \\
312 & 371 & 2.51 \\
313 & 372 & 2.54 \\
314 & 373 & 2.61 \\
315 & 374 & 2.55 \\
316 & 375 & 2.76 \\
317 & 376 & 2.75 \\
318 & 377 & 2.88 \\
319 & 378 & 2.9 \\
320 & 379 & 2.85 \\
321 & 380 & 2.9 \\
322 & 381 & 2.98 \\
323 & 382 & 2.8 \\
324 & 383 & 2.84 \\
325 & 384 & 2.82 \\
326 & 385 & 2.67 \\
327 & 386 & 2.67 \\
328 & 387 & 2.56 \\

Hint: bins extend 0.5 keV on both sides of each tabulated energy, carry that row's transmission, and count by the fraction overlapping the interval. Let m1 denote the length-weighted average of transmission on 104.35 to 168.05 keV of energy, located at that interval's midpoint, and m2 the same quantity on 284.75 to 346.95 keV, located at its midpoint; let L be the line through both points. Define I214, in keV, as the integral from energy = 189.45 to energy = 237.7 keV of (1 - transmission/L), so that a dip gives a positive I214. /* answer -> 7.6 keV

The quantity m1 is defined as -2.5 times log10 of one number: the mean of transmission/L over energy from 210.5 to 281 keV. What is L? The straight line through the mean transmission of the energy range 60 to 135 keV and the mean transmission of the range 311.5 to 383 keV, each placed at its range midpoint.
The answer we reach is 0.19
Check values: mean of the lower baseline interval 4.03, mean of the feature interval 2.72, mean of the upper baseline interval 2.7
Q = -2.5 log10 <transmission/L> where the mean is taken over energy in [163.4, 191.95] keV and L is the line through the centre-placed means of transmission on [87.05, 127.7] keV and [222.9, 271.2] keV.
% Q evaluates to 0.15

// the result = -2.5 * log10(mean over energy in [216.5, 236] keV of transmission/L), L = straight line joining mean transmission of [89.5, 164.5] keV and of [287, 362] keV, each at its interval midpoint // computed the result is 0.20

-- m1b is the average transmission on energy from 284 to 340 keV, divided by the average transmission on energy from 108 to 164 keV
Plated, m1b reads 0.6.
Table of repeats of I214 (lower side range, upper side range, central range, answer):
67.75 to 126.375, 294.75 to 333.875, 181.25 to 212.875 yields 2.6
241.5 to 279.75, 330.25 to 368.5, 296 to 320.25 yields -1.6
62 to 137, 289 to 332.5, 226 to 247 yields 2.8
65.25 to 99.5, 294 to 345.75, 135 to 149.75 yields -3.9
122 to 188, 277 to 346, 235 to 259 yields 3.6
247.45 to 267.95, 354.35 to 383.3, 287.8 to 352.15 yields -2.6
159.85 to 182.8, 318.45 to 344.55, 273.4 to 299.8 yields 3.6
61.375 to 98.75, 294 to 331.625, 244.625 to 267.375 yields 2.6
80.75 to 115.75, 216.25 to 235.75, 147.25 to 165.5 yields -4.0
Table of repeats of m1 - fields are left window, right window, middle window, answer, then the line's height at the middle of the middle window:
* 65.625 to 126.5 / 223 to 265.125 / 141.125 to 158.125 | -0.214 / 3.54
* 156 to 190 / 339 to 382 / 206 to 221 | 0.007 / 3.1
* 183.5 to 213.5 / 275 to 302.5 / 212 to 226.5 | 0.015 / 3.03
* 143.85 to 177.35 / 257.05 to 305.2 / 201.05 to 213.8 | 0.048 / 3.33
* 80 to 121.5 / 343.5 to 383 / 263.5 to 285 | 0.261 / 3.1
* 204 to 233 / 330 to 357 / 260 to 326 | 0.073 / 2.81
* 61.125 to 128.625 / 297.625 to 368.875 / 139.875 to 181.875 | -0.021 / 3.63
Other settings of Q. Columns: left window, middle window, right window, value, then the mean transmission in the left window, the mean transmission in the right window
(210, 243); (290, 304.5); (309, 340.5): 0.08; 2.91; 2.8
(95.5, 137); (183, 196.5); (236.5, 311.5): 0.16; 4.43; 2.59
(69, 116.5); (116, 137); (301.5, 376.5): -0.22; 3.89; 2.69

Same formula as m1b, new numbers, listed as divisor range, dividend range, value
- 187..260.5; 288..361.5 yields 0.91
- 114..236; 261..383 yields 0.73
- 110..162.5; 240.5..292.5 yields 0.57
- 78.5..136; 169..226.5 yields 0.72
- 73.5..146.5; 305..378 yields 0.65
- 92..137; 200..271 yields 0.65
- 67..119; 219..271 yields 0.69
